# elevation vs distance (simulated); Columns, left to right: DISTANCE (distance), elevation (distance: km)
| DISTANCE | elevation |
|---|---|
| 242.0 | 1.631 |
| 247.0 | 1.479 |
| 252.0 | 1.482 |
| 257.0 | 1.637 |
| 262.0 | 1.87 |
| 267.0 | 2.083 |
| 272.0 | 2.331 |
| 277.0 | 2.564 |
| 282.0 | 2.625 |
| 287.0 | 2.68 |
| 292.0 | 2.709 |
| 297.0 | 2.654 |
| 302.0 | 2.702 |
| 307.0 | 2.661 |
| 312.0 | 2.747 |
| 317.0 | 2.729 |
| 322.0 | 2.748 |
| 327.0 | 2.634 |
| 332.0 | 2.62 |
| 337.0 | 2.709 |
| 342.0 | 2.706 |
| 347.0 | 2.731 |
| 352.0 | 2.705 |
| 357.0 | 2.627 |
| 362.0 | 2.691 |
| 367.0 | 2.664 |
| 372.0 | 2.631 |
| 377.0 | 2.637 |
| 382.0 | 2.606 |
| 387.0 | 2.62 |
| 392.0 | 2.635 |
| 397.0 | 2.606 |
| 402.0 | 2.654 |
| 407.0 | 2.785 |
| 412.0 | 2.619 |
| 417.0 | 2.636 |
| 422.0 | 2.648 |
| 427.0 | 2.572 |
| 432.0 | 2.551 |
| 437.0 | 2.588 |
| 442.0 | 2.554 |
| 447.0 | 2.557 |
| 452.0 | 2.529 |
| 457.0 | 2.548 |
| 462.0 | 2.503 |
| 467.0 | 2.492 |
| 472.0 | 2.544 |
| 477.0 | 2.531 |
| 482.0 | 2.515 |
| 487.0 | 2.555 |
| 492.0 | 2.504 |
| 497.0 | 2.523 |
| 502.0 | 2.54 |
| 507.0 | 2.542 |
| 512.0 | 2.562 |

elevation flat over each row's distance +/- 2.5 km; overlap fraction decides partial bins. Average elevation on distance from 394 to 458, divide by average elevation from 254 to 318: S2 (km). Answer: 1.06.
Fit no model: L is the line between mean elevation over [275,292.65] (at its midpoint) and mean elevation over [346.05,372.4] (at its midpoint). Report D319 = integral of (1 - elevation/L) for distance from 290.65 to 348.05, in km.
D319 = -0.8 km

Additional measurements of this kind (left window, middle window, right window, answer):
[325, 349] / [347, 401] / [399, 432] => 0.3 km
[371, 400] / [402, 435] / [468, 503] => -0.6 km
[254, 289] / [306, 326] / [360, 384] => -2.5 km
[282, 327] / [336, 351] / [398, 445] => -0.2 km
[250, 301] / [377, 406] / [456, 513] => -2.6 km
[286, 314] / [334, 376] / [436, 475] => -0.7 km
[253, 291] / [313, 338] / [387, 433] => -3.1 km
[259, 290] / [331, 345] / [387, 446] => -1.2 km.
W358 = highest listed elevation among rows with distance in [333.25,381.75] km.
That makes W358 2.731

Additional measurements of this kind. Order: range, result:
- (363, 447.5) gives 2.785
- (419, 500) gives 2.648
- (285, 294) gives 2.709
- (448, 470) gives 2.548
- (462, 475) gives 2.544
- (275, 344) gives 2.748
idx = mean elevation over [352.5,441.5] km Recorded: 2.63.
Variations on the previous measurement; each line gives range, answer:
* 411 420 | 2.63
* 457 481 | 2.52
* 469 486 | 2.53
